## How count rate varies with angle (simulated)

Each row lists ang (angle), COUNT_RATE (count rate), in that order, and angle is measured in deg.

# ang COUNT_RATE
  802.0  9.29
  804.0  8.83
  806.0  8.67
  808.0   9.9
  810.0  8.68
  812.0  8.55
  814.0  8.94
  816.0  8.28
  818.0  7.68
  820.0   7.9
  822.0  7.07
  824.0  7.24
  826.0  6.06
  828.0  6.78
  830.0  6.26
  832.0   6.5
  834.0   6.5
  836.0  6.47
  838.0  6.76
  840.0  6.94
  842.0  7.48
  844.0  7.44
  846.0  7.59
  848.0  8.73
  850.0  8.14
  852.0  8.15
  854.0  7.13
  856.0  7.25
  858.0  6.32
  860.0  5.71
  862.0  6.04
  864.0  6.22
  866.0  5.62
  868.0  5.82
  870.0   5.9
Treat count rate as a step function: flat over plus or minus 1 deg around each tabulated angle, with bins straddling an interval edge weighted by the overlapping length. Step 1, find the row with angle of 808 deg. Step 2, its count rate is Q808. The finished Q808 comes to 9.9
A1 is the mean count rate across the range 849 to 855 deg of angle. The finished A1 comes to 7.81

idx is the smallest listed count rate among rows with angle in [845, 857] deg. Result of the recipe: 7.13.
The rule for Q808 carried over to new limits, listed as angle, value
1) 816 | 8.28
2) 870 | 5.9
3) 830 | 6.26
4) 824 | 7.24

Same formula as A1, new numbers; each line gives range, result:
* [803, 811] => 9.02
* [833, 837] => 6.48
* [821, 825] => 7.16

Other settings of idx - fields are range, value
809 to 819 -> 7.68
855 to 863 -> 5.71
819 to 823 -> 7.07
